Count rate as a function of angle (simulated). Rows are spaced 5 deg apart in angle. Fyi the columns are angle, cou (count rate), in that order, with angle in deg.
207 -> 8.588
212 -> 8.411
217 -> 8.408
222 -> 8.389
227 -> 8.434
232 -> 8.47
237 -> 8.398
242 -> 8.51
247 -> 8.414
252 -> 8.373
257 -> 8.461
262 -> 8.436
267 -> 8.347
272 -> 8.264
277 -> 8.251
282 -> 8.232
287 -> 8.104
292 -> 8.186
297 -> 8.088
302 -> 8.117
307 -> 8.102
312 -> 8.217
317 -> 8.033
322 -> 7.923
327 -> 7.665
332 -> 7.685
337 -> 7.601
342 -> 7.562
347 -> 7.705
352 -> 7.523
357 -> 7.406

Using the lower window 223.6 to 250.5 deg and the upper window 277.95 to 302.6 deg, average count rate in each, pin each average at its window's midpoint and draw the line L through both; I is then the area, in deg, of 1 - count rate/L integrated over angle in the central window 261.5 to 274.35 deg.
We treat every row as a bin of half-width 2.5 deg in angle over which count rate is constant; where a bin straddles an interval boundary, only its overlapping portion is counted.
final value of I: -0.1 deg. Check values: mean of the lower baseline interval 8.44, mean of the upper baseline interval 8.15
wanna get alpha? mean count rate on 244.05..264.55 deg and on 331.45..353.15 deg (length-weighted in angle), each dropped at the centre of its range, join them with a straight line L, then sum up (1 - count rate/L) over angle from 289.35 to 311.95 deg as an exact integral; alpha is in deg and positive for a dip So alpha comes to -0.4 deg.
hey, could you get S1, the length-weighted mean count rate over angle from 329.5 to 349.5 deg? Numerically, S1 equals 7.64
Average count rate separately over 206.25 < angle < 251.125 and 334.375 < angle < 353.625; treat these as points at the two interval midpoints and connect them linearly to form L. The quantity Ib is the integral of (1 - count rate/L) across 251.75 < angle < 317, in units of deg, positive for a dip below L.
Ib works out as -1.6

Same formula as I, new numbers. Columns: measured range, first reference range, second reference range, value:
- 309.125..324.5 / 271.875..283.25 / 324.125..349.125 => -0.4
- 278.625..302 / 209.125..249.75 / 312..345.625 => -0.4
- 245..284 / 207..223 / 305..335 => -0.7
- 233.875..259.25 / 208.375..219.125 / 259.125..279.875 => -0.2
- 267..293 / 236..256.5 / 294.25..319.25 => 0.1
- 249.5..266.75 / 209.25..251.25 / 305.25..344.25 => -0.3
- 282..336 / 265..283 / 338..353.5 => -0.4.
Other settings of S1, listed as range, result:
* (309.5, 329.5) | 7.96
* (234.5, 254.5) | 8.42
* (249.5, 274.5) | 8.38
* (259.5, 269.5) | 8.39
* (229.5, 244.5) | 8.46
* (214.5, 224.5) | 8.4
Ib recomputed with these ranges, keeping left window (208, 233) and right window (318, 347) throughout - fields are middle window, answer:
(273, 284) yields -0.26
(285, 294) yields -0.18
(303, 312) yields -0.31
